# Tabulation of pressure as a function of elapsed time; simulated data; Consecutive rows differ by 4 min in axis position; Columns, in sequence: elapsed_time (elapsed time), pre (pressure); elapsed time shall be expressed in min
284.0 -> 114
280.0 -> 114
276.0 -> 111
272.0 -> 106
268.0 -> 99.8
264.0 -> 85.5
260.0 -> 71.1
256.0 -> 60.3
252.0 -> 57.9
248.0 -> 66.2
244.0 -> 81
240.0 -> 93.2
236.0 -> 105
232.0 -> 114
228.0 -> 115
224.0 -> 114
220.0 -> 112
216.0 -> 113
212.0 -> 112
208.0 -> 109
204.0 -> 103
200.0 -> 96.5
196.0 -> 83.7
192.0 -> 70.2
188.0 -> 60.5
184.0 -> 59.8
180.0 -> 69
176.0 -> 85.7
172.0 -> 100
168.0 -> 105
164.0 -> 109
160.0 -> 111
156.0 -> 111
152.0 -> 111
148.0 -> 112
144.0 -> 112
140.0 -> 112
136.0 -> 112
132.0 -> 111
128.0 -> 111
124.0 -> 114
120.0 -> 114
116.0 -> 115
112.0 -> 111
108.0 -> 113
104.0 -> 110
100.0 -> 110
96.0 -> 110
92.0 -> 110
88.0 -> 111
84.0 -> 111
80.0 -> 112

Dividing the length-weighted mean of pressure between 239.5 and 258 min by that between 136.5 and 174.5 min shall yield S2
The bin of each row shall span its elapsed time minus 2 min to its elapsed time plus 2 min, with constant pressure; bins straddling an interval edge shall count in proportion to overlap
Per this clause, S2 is 0.64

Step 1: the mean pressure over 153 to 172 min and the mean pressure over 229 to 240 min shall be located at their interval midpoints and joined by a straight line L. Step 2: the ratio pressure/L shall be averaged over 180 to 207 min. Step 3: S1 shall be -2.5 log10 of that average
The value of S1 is 0.33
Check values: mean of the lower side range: 108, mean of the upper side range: 107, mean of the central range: 79.3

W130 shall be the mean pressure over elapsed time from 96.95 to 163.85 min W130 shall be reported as 112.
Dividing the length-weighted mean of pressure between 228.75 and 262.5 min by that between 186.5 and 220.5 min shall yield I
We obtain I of 0.86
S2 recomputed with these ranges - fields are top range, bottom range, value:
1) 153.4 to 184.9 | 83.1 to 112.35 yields 0.86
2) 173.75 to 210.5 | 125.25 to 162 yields 0.74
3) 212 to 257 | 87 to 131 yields 0.85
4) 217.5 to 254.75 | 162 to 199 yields 1.14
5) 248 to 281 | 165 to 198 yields 1.07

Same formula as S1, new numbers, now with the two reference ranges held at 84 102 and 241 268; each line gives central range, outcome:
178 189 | 0.38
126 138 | -0.10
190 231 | -0.24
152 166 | -0.16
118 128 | -0.10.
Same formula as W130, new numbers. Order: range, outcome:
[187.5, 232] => 101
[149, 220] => 95.4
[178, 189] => 63.3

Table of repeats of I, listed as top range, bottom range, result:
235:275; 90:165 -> 0.74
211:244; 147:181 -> 1.06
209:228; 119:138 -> 1.00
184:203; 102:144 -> 0.69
